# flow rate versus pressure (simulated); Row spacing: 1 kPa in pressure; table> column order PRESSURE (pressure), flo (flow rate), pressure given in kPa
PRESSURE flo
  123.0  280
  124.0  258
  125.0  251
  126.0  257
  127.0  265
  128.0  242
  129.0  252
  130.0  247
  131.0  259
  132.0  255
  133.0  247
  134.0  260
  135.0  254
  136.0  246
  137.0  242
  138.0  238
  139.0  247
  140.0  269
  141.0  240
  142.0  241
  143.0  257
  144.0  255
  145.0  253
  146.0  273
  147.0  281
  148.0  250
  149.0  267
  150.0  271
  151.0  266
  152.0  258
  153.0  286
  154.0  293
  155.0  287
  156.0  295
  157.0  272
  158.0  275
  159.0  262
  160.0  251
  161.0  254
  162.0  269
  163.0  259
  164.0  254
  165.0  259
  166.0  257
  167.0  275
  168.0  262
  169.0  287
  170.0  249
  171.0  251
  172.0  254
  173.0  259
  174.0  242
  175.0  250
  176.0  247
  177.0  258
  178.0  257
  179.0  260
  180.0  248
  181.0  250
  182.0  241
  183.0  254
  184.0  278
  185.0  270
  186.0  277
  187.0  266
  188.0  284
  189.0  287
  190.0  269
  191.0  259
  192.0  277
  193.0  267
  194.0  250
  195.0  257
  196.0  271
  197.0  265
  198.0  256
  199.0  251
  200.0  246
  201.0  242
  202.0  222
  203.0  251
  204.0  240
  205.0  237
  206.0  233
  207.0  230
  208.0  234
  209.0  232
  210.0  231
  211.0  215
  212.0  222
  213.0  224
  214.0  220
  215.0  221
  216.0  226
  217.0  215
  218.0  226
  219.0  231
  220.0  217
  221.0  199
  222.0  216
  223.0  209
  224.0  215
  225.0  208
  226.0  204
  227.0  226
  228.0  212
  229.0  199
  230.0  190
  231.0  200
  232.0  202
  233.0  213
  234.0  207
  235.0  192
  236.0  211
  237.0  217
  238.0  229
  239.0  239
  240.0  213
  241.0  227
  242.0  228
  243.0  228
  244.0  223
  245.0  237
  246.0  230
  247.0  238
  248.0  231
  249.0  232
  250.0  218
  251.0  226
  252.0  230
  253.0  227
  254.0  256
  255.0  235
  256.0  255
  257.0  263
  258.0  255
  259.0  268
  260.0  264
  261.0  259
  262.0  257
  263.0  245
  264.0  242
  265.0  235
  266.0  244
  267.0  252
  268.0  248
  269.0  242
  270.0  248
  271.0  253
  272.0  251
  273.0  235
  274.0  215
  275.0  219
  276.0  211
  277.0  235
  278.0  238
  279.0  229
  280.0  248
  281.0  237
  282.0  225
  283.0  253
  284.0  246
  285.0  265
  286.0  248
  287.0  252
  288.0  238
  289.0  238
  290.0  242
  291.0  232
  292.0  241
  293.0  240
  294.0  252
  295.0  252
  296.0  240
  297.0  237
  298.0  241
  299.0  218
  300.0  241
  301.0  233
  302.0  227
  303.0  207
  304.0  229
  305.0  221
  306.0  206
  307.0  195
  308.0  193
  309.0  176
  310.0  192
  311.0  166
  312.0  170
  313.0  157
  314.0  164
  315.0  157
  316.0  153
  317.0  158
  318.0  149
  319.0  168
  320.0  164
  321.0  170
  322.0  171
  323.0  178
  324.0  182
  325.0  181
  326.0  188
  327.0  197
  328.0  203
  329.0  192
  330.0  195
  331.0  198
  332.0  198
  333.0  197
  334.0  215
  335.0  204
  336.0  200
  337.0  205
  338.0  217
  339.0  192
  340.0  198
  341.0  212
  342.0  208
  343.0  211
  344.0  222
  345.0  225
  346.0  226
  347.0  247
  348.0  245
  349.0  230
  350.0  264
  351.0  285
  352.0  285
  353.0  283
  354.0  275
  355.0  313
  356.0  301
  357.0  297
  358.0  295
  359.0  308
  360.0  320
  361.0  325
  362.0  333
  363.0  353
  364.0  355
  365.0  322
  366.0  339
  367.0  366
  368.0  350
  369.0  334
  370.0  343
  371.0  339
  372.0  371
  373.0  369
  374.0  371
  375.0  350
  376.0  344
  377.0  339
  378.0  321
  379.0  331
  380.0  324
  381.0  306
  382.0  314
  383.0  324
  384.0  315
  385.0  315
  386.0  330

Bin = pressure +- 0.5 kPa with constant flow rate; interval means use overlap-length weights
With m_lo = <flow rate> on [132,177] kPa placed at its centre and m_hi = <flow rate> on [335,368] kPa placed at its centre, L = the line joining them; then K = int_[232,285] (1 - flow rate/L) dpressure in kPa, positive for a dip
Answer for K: 6.0 kPa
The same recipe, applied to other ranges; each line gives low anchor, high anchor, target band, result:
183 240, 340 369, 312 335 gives 8.0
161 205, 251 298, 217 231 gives 2.2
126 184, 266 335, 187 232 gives 1.6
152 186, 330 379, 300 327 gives 9.0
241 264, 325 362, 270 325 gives 5.9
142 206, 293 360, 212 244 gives 3.9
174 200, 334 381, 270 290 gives 2.7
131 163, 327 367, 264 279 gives 1.1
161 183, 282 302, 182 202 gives -0.7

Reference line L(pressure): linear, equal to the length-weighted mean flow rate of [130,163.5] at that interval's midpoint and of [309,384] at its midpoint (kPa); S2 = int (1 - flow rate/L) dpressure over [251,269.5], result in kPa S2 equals 0.6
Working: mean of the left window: 261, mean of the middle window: 248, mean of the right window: 253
